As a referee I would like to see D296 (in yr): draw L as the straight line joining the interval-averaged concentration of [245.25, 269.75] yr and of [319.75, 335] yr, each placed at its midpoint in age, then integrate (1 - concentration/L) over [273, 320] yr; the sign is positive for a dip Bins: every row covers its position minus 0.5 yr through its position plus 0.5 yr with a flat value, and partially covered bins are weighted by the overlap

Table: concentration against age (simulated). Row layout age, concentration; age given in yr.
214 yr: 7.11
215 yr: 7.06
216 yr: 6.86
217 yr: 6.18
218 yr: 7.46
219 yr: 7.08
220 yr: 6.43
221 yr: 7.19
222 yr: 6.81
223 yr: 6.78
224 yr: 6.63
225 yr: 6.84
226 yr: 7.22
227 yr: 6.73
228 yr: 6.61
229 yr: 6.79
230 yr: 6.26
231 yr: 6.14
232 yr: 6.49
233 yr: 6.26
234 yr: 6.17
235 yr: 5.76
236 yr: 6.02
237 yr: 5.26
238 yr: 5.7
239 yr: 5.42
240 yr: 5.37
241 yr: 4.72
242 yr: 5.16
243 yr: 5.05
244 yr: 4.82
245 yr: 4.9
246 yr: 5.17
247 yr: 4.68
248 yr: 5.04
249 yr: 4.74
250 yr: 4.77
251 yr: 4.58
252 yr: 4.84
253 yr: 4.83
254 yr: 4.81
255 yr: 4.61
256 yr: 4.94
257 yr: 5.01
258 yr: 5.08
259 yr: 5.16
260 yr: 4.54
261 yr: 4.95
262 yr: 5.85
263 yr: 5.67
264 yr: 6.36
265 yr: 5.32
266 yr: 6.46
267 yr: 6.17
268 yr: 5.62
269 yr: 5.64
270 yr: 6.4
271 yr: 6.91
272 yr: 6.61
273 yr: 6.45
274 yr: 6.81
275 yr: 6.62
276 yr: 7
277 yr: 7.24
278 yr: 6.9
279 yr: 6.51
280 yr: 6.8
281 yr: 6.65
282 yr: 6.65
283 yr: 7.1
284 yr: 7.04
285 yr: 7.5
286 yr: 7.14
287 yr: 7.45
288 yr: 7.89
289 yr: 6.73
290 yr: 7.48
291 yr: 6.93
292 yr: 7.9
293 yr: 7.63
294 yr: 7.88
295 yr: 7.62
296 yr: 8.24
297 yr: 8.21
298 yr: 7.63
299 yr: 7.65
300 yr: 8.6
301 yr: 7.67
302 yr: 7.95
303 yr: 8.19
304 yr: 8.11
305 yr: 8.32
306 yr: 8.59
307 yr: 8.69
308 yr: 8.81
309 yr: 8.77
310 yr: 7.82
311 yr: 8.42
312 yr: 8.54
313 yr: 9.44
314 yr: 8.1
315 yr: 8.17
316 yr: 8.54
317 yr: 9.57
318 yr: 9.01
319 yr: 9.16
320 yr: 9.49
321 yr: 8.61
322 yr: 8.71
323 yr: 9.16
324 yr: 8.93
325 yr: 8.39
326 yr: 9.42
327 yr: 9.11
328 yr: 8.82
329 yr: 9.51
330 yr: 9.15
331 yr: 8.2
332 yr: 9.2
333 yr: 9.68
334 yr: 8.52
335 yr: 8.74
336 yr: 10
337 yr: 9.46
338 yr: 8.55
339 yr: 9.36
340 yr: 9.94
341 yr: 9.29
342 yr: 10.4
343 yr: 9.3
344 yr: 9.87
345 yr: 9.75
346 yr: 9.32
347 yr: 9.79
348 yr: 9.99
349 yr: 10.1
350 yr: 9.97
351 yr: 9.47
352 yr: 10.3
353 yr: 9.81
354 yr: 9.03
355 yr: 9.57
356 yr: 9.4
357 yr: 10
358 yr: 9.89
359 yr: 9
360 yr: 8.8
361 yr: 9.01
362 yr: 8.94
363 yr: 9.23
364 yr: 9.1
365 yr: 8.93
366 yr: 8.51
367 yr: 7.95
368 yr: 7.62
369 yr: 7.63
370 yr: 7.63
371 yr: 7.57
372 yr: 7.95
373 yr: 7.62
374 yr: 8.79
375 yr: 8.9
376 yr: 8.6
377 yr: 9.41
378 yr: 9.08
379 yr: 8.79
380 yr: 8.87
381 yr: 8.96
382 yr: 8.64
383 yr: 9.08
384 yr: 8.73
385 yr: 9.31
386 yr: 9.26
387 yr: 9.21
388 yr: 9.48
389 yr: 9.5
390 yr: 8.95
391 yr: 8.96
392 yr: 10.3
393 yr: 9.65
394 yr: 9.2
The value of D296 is -3.31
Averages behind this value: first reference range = 5.21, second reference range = 8.98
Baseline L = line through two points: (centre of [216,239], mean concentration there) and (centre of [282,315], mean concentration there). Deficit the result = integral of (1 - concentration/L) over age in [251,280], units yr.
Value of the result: 5.75 yr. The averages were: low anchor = 6.48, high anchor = 7.92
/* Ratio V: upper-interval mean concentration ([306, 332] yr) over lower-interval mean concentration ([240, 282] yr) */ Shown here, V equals 1.6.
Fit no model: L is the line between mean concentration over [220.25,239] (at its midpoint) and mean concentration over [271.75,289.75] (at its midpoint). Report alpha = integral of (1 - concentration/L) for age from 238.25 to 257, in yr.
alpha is 4.7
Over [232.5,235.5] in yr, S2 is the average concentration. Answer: 6.06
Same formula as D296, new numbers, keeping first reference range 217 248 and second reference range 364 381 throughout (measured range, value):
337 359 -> -4.6 yr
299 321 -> -3.6 yr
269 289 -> -0.2 yr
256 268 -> 1.9 yr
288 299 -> -0.9 yr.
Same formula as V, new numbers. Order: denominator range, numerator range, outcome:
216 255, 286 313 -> 1.37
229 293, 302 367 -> 1.52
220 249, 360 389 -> 1.47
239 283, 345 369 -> 1.64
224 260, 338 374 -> 1.66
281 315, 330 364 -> 1.20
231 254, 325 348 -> 1.77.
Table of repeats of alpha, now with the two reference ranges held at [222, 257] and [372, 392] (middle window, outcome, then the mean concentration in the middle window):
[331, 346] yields -2.7 yr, 9.39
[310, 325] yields -2.7 yr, 8.8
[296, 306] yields -1.4 yr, 8.07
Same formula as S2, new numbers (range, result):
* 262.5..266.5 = 5.95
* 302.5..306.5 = 8.3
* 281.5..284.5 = 6.93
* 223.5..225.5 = 6.73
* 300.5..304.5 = 7.98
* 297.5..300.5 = 7.96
